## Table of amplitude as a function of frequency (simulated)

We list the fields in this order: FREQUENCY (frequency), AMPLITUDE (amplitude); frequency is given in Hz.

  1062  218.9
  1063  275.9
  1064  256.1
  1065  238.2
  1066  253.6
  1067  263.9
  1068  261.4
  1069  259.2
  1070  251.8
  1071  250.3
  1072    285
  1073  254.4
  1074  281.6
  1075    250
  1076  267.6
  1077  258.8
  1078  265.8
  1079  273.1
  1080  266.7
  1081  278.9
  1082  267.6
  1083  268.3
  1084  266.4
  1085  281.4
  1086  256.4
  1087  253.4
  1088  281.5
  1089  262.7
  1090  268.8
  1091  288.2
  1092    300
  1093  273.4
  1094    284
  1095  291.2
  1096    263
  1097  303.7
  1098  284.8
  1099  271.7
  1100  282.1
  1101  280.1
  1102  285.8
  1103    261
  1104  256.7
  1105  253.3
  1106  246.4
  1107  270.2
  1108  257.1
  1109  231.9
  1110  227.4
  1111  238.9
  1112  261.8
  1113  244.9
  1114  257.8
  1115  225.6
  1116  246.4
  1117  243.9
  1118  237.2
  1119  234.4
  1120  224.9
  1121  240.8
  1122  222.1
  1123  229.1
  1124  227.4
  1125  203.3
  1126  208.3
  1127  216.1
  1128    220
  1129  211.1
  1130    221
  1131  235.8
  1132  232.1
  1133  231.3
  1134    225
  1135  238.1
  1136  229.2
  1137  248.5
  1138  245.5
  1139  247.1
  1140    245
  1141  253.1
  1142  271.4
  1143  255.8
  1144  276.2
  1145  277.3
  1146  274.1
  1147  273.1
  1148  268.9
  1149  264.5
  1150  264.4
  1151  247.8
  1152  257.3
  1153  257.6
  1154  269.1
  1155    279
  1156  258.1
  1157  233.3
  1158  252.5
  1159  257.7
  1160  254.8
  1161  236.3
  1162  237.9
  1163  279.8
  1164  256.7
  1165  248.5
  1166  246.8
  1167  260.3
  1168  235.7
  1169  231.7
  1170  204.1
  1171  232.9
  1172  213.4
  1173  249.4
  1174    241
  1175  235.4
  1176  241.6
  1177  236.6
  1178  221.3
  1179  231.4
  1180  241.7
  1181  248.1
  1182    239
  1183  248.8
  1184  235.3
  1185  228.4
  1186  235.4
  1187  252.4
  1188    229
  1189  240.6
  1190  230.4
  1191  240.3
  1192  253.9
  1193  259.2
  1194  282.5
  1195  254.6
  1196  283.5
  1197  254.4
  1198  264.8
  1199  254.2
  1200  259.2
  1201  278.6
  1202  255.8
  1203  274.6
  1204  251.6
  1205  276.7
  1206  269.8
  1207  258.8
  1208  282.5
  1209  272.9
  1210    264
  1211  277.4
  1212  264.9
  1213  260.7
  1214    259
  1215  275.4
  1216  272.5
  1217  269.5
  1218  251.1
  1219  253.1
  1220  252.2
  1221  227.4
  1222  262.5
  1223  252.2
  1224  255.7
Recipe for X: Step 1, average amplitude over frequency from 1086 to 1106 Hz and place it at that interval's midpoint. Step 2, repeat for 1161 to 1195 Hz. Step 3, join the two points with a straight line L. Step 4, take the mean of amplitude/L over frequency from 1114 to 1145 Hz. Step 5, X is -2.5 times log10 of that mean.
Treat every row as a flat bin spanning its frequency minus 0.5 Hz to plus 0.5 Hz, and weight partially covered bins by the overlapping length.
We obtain 0.11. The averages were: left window 275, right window 242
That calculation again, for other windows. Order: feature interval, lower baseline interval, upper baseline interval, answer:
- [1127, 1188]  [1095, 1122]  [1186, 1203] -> 0.04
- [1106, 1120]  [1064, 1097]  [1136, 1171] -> 0.08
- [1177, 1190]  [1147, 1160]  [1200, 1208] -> 0.12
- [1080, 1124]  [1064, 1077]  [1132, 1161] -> -0.01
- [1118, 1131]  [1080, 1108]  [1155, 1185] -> 0.17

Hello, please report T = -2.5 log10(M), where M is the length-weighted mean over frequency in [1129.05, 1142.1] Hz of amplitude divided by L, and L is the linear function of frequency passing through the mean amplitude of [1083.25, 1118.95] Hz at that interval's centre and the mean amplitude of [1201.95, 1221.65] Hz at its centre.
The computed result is 0.11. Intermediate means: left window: 264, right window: 264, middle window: 238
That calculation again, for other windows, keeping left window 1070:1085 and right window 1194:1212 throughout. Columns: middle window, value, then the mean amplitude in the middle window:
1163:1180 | 0.124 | 238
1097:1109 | -0.005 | 268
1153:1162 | 0.053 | 254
